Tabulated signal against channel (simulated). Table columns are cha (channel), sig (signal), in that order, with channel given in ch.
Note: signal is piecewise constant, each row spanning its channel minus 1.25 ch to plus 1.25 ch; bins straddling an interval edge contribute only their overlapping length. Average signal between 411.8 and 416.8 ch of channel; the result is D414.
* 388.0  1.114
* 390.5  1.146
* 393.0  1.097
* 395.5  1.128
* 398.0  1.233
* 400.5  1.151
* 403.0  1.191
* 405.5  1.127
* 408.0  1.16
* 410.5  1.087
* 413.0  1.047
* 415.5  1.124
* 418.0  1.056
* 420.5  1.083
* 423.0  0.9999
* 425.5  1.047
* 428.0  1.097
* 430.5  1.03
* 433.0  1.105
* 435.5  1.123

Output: 1.09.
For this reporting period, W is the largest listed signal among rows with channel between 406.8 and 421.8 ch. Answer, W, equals 1.16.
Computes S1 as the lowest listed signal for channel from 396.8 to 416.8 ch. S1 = 1.047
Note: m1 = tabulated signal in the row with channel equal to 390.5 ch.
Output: 1.146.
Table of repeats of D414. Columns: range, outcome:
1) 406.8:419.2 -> 1.09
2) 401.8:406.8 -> 1.16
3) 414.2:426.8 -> 1.06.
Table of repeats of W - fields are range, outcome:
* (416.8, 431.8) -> 1.097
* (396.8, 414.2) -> 1.233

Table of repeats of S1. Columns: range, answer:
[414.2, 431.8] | 0.9999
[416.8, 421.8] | 1.056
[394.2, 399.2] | 1.128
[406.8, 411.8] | 1.087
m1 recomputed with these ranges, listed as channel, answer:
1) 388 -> 1.114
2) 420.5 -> 1.083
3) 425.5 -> 1.047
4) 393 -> 1.097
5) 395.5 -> 1.128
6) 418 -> 1.056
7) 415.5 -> 1.124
